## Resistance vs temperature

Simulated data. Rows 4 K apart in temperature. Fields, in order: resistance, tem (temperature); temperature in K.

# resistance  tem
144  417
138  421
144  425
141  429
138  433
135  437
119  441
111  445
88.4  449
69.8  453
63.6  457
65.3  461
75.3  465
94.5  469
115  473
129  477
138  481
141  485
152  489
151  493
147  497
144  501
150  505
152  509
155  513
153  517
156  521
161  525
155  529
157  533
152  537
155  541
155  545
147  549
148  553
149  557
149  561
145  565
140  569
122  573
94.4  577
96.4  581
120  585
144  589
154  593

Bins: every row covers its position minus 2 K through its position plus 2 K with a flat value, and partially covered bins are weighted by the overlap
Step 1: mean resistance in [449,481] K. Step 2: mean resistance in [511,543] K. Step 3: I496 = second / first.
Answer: 1.71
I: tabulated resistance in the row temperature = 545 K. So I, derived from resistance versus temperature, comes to 155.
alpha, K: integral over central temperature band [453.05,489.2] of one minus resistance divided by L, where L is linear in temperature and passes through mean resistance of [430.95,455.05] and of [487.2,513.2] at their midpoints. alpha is 7.56 K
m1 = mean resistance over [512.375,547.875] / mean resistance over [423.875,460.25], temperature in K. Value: 1.41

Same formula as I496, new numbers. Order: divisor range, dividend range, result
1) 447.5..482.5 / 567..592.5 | 1.31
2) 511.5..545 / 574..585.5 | 0.66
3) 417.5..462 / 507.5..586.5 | 1.27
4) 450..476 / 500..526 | 1.85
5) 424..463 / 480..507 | 1.37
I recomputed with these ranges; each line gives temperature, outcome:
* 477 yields 129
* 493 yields 151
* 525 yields 161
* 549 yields 147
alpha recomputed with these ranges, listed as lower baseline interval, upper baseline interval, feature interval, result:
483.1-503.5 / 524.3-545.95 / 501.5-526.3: -0.4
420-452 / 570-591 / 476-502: -4.7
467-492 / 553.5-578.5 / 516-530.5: -2.7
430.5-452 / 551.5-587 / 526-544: -4.2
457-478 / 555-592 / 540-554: -3.7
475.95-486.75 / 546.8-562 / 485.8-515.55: -2.2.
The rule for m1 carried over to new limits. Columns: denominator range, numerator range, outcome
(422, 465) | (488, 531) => 1.43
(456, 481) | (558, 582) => 1.33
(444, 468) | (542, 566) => 1.91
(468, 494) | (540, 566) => 1.13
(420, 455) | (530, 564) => 1.26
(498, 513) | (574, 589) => 0.74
